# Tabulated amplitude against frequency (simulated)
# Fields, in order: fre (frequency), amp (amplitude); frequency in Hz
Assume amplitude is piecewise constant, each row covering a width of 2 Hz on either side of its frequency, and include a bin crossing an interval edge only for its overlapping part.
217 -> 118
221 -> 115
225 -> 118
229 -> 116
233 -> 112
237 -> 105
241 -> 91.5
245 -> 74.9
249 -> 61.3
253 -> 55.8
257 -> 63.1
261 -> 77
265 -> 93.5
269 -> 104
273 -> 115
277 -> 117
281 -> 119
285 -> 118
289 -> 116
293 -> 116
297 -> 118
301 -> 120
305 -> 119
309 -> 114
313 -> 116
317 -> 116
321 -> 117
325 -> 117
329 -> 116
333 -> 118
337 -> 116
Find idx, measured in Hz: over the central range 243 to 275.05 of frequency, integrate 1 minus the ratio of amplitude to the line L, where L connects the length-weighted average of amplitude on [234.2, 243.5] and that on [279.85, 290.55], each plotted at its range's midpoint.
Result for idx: 8.0 Hz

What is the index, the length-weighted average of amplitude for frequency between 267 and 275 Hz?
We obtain 110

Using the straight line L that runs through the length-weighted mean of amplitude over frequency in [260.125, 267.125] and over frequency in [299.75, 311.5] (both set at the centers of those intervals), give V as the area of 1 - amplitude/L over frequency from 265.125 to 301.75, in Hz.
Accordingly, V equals -4.9 Hz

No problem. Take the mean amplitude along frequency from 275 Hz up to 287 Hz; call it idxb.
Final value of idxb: 118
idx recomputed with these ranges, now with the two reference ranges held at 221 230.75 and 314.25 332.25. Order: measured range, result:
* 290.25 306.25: -0.2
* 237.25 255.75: 6.8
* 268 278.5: 0.4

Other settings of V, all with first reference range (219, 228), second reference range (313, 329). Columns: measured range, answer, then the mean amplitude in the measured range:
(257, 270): 3.4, 86.2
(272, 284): -0.1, 117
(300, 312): -0.1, 117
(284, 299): -0.1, 117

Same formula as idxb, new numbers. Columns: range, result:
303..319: 116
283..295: 117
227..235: 114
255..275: 90.5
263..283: 110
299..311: 118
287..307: 118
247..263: 64.3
